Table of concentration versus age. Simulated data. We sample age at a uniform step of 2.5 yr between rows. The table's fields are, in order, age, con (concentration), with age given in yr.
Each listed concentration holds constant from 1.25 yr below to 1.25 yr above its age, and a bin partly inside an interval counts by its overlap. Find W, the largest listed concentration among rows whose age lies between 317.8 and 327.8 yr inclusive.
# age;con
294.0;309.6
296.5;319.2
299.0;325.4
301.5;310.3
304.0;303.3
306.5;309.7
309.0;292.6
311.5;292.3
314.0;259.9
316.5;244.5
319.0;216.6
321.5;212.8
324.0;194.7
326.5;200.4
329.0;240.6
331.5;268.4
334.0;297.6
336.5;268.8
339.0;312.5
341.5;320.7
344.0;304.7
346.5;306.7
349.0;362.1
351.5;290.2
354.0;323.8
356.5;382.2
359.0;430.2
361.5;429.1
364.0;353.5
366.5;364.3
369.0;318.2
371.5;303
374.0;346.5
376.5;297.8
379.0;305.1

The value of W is 216.6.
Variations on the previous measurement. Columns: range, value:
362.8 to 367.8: 364.3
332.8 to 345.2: 320.7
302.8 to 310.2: 309.7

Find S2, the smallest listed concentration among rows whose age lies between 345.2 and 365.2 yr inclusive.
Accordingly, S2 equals 290.2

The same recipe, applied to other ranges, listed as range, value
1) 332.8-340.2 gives 268.8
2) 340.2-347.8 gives 304.7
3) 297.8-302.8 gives 310.3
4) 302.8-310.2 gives 292.6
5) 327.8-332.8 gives 240.6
